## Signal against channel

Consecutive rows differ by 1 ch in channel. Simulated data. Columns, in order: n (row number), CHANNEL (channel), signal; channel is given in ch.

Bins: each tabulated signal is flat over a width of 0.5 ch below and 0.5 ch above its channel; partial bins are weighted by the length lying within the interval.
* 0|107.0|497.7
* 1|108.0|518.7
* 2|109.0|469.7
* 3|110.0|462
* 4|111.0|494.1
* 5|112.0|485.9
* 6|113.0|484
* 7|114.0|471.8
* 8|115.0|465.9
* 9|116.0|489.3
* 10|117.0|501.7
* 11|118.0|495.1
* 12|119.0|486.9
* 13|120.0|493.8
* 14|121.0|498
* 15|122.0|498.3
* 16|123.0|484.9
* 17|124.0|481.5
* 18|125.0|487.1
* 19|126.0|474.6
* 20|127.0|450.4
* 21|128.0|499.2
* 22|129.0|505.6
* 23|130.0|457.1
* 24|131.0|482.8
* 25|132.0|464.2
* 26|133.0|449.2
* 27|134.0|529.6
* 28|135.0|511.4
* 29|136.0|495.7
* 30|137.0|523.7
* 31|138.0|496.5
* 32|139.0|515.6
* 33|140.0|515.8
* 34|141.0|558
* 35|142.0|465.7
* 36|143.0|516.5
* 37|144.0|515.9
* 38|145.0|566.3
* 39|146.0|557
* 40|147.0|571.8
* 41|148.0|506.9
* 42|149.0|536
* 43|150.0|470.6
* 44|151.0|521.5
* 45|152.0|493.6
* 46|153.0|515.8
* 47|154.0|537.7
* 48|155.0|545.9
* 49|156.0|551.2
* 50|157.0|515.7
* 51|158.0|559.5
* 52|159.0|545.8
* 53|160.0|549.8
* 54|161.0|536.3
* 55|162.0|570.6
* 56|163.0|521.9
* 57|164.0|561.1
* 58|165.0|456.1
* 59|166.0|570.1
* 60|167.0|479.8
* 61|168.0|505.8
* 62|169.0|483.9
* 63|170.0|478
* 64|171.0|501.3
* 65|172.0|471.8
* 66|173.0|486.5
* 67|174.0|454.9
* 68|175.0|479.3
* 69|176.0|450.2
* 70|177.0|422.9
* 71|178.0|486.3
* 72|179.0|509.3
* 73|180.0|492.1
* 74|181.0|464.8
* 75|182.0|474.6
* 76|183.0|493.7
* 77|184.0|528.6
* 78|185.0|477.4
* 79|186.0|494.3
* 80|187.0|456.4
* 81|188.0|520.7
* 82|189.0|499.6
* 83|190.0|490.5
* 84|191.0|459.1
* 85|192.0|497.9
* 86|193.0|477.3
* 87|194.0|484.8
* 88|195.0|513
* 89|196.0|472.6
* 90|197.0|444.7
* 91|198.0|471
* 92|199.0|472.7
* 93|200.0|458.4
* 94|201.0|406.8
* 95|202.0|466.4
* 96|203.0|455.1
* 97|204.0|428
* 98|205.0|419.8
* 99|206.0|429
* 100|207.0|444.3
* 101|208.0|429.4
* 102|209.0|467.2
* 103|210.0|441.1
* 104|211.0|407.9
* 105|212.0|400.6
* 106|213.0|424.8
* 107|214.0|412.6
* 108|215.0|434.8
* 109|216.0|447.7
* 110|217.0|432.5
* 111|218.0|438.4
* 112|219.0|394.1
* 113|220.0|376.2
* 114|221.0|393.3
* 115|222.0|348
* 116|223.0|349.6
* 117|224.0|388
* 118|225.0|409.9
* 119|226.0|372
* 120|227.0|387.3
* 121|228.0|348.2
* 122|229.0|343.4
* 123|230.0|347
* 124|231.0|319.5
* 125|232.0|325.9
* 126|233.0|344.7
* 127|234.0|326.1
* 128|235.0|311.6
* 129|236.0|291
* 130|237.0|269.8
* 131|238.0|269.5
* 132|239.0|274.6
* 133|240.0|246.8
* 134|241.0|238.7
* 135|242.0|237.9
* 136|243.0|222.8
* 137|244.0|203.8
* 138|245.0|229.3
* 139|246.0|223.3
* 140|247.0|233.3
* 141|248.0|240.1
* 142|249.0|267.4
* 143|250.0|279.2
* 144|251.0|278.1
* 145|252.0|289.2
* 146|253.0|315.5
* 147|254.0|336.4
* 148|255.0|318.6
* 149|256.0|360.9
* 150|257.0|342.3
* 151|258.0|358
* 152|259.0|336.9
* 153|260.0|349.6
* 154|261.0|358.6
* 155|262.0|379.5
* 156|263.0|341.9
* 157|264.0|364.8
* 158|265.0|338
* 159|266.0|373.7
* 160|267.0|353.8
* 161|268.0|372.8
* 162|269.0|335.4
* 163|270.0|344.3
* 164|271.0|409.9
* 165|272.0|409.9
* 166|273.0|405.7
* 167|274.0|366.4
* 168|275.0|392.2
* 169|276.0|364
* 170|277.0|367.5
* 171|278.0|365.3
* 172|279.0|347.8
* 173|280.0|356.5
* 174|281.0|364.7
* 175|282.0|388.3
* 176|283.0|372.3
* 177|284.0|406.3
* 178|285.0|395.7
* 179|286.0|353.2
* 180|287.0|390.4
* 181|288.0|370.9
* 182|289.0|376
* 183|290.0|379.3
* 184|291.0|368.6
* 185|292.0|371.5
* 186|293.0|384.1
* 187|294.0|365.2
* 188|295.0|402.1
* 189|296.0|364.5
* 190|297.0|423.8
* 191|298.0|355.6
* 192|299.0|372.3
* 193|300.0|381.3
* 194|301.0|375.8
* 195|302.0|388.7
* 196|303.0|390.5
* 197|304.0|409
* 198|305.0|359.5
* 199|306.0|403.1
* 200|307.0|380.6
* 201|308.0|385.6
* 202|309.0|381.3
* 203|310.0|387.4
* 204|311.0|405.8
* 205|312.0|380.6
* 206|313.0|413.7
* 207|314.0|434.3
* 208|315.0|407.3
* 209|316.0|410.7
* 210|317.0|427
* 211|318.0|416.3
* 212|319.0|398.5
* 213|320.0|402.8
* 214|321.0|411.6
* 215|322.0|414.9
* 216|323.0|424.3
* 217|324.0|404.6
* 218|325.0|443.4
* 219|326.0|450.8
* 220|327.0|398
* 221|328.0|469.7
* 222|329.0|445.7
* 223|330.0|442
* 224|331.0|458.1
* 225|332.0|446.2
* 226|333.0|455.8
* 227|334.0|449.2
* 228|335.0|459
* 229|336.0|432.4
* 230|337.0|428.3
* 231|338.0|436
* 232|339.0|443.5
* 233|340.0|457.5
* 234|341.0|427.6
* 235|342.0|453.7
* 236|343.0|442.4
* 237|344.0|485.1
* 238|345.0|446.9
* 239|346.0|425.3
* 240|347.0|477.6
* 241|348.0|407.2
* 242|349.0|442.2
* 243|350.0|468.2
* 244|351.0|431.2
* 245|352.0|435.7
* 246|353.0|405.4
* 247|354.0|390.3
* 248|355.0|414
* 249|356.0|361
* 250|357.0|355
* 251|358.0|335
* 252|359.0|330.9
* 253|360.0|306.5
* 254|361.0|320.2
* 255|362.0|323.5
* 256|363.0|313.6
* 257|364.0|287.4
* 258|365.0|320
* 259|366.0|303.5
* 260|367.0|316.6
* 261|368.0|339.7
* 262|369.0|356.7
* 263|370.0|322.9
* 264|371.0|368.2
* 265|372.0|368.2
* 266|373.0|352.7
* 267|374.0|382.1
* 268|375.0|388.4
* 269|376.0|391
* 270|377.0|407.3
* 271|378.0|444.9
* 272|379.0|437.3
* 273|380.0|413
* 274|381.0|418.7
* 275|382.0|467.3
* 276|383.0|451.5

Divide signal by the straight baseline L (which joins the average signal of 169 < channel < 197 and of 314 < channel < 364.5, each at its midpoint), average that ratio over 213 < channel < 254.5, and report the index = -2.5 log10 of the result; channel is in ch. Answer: 0.386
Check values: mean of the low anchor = 482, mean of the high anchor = 415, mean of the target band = 323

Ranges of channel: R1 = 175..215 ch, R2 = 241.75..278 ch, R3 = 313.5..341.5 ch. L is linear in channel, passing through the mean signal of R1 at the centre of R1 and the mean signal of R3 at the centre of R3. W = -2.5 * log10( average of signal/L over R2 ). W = 0.34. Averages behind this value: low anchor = 463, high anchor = 432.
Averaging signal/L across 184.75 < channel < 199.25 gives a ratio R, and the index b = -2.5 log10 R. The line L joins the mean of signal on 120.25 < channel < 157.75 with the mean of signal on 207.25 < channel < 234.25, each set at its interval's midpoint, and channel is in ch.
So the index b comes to -0.12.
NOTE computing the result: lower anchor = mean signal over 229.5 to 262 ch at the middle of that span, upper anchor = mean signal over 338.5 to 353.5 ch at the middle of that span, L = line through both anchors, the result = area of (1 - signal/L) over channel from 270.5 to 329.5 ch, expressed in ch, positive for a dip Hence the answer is -3.0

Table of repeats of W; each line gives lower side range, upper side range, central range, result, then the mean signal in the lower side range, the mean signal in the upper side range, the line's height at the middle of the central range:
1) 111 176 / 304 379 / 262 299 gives 0.162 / 505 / 402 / 434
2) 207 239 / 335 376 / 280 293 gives 0.012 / 375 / 388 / 382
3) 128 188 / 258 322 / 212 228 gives 0.125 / 506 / 381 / 447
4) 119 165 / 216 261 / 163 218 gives -0.133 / 513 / 319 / 415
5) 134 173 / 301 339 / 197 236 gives 0.200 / 521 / 417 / 482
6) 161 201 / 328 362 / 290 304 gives 0.157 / 488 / 421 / 440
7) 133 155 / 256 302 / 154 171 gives -0.058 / 519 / 371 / 499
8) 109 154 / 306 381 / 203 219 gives 0.080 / 499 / 403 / 463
